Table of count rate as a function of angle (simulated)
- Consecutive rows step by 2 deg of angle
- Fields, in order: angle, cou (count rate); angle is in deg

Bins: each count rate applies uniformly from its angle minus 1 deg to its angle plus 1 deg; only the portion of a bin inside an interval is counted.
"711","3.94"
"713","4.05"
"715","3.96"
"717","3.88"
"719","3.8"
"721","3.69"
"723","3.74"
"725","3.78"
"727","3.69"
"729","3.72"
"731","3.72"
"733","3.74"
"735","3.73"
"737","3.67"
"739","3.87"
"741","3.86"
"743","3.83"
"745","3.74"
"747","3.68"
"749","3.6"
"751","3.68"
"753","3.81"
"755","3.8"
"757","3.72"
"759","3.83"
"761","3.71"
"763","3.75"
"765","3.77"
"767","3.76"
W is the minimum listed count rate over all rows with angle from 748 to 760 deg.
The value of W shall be 3.6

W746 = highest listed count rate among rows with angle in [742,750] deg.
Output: 3.83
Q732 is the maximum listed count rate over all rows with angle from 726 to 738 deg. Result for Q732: 3.74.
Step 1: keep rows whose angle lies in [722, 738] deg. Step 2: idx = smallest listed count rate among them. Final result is 3.67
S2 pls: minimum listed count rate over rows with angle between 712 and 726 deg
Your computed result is 3.69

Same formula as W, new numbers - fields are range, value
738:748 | 3.68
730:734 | 3.72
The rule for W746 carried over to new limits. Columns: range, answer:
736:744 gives 3.87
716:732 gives 3.88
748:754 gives 3.81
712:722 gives 4.05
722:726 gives 3.78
